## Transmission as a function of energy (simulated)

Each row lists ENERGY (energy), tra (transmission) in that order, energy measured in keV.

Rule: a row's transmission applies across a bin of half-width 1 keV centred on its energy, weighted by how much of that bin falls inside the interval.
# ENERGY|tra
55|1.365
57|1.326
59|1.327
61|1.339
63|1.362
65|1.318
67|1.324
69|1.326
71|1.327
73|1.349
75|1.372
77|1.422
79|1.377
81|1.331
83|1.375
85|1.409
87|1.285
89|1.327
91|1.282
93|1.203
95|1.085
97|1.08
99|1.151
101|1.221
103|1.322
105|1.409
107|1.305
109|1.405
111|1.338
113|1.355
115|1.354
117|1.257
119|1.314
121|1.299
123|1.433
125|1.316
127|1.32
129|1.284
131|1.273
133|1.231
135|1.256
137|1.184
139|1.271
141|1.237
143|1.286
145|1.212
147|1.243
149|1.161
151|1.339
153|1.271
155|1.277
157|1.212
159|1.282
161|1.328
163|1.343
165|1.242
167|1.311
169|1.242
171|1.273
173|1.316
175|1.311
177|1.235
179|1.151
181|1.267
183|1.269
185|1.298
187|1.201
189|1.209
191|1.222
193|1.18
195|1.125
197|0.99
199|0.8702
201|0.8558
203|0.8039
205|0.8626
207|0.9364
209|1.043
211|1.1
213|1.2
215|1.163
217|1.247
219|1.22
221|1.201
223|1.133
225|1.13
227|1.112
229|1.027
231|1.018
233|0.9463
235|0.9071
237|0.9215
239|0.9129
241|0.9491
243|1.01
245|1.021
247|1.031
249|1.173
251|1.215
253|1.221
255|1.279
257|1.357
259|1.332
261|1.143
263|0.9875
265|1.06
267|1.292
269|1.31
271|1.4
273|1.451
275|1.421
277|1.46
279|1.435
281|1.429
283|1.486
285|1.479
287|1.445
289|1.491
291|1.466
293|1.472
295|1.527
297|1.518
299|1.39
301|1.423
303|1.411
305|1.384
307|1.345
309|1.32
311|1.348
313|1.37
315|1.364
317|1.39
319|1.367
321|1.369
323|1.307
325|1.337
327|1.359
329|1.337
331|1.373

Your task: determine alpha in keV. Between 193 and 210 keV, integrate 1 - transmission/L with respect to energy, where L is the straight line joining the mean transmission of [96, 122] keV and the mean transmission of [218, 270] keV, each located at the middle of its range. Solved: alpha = 3.2 keV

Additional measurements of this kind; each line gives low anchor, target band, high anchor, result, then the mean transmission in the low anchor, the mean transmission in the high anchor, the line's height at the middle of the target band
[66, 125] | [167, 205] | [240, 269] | 2.17 keV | 1.31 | 1.15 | 1.22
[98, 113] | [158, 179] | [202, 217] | -2.59 keV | 1.31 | 1.03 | 1.14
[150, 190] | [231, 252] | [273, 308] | 5.58 keV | 1.27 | 1.45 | 1.37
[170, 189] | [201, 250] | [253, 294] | 9.91 keV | 1.26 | 1.36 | 1.3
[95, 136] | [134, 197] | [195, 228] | -4.22 keV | 1.29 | 1.06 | 1.17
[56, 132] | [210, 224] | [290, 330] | 1.82 keV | 1.31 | 1.39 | 1.36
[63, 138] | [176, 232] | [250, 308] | 9.63 keV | 1.3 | 1.37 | 1.34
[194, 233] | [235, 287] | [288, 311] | 1.50 keV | 1.05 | 1.43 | 1.26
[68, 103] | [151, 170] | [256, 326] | 0.56 keV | 1.29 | 1.37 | 1.32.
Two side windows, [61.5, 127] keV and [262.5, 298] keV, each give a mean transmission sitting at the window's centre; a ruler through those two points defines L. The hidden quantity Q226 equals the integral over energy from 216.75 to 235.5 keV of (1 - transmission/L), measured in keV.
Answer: 3.9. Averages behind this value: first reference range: 1.31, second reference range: 1.4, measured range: 1.09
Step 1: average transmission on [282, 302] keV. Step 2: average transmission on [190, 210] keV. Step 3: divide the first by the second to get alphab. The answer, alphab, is 1.5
